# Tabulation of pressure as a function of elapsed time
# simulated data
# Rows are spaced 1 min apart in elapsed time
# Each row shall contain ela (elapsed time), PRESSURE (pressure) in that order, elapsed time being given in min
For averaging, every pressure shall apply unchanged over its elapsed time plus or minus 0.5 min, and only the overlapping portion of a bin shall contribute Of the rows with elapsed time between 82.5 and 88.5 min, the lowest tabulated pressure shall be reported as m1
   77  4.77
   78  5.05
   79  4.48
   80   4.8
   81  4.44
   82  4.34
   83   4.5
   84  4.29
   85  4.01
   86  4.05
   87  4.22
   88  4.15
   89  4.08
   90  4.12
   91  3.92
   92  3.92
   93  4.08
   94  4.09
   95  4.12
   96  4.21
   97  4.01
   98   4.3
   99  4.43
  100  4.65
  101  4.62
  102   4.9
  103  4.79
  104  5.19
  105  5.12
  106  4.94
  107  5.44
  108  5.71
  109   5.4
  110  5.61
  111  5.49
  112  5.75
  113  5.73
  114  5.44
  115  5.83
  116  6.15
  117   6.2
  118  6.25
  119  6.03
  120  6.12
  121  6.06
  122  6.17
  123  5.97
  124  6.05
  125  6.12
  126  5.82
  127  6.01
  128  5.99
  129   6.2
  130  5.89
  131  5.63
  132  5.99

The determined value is 4.01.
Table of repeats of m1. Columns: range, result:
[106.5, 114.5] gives 5.4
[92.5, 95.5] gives 4.08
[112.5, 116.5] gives 5.44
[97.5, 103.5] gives 4.3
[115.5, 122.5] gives 6.03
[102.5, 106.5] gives 4.79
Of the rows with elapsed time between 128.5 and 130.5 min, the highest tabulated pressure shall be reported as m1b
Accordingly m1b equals 6.2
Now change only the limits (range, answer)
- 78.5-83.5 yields 4.8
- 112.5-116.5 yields 6.15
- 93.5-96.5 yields 4.21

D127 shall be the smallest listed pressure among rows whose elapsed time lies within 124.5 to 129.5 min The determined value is 5.82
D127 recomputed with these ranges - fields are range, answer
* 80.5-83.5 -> 4.34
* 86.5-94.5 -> 3.92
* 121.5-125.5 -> 5.97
